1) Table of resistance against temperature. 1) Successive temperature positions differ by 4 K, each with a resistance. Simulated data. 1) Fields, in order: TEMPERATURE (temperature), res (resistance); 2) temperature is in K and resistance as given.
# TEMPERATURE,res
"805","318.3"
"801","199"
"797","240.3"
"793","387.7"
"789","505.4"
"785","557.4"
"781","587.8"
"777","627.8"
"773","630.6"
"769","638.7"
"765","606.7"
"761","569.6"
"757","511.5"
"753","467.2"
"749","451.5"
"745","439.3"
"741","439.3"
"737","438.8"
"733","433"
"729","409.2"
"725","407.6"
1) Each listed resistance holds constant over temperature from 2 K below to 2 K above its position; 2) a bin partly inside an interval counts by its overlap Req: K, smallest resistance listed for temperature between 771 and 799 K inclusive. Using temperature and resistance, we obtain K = 240.3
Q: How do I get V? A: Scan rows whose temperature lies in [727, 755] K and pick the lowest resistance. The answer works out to 409.2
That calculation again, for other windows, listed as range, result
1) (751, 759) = 467.2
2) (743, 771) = 439.3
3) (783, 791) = 505.4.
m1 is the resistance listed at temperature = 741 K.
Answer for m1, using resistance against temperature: 439.3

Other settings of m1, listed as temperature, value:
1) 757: 511.5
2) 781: 587.8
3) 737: 438.8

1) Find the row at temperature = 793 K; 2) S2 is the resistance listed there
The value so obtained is 387.7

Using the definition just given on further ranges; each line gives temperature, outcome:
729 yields 409.2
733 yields 433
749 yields 451.5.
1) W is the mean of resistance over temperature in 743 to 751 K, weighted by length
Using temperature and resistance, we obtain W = 445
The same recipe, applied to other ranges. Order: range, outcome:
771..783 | 615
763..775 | 625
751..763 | 516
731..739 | 436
